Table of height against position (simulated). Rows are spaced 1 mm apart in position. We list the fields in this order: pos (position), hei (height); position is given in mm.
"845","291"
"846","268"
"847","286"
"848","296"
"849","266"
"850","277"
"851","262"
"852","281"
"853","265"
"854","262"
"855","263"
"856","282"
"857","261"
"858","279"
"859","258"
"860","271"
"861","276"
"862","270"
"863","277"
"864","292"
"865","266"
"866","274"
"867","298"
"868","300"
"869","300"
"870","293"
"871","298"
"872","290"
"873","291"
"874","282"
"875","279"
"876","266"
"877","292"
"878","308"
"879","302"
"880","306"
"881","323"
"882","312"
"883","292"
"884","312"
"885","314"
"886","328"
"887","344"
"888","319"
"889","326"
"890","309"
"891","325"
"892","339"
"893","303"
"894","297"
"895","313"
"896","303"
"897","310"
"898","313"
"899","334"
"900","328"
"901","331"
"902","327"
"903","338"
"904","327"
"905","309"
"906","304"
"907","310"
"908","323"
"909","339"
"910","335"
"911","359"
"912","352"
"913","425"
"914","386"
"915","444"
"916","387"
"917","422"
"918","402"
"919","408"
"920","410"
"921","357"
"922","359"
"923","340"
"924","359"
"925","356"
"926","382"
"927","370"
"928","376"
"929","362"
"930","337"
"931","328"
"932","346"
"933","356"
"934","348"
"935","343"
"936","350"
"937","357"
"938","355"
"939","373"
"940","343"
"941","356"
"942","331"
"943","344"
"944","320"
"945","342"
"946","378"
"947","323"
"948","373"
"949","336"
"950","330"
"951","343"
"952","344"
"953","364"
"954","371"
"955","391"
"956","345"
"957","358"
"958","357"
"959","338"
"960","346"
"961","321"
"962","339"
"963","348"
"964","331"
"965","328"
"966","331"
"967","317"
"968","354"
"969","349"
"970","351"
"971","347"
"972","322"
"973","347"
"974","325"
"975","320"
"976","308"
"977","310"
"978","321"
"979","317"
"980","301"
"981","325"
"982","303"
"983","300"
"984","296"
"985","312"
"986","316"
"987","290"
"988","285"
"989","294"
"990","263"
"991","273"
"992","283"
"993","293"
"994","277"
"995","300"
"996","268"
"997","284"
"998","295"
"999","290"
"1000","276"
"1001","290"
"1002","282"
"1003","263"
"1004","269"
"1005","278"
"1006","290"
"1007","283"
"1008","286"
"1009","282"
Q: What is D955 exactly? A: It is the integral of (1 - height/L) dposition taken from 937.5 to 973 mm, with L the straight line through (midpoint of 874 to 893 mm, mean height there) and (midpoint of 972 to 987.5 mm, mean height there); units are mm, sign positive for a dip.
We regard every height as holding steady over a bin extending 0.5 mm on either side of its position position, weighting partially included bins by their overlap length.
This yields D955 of -3.8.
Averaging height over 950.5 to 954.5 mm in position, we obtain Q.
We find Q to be 356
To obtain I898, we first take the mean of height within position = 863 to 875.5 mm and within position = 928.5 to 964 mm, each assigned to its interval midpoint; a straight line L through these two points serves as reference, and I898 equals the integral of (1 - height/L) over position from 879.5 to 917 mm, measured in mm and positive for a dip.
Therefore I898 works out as -2.5 mm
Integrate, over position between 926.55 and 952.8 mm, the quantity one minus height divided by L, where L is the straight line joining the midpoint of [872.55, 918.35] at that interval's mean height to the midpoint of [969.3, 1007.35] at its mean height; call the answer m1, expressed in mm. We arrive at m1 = -2.9 mm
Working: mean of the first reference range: 328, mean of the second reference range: 299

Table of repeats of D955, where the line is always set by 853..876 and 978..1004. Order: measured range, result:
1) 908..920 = -4.3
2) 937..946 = -1.9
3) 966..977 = -1.6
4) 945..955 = -2.3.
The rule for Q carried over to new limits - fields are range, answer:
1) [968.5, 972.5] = 342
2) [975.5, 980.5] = 311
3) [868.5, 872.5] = 295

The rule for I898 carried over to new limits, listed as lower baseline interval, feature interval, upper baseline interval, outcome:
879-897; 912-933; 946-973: -3.0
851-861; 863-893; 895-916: -0.1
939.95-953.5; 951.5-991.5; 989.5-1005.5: -1.6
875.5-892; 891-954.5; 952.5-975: -4.2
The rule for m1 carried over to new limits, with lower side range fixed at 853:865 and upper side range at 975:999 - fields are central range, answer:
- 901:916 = -3.6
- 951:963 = -2.5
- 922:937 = -3.6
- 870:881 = -0.7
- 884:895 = -1.7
